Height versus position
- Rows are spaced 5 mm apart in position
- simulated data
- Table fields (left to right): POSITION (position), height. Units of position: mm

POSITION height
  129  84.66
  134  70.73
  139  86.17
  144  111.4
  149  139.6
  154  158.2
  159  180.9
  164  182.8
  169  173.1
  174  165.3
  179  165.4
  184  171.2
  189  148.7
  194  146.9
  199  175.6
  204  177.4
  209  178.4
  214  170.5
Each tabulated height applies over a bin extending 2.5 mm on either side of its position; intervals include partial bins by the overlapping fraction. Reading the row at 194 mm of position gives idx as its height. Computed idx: 146.9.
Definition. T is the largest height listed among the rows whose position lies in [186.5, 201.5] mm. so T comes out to 175.6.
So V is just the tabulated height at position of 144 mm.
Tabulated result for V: 111.4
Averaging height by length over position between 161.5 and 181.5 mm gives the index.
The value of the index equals 172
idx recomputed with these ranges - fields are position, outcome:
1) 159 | 180.9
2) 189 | 148.7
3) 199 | 175.6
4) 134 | 70.73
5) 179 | 165.4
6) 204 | 177.4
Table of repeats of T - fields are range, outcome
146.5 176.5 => 182.8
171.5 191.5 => 171.2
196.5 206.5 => 177.4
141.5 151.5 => 139.6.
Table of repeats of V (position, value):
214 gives 170.5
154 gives 158.2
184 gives 171.2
